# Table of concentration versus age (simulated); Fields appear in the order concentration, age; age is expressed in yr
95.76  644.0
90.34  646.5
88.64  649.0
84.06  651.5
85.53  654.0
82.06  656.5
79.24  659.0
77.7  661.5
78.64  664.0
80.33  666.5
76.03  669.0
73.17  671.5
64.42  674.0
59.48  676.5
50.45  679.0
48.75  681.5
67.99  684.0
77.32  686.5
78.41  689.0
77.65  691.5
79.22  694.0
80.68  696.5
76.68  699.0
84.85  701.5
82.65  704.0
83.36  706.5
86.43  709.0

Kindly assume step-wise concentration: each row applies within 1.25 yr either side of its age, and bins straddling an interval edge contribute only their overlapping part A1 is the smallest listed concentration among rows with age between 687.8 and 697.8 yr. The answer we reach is 77.65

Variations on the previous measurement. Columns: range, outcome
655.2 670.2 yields 76.03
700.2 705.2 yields 82.65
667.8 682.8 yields 48.75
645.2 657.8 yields 82.06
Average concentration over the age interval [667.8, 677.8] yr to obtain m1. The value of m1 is 68.1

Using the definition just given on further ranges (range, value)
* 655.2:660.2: 80.7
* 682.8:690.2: 74.6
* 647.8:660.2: 83.9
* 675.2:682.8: 53.1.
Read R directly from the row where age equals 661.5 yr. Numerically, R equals 77.7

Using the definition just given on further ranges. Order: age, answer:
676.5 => 59.48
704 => 82.65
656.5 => 82.06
